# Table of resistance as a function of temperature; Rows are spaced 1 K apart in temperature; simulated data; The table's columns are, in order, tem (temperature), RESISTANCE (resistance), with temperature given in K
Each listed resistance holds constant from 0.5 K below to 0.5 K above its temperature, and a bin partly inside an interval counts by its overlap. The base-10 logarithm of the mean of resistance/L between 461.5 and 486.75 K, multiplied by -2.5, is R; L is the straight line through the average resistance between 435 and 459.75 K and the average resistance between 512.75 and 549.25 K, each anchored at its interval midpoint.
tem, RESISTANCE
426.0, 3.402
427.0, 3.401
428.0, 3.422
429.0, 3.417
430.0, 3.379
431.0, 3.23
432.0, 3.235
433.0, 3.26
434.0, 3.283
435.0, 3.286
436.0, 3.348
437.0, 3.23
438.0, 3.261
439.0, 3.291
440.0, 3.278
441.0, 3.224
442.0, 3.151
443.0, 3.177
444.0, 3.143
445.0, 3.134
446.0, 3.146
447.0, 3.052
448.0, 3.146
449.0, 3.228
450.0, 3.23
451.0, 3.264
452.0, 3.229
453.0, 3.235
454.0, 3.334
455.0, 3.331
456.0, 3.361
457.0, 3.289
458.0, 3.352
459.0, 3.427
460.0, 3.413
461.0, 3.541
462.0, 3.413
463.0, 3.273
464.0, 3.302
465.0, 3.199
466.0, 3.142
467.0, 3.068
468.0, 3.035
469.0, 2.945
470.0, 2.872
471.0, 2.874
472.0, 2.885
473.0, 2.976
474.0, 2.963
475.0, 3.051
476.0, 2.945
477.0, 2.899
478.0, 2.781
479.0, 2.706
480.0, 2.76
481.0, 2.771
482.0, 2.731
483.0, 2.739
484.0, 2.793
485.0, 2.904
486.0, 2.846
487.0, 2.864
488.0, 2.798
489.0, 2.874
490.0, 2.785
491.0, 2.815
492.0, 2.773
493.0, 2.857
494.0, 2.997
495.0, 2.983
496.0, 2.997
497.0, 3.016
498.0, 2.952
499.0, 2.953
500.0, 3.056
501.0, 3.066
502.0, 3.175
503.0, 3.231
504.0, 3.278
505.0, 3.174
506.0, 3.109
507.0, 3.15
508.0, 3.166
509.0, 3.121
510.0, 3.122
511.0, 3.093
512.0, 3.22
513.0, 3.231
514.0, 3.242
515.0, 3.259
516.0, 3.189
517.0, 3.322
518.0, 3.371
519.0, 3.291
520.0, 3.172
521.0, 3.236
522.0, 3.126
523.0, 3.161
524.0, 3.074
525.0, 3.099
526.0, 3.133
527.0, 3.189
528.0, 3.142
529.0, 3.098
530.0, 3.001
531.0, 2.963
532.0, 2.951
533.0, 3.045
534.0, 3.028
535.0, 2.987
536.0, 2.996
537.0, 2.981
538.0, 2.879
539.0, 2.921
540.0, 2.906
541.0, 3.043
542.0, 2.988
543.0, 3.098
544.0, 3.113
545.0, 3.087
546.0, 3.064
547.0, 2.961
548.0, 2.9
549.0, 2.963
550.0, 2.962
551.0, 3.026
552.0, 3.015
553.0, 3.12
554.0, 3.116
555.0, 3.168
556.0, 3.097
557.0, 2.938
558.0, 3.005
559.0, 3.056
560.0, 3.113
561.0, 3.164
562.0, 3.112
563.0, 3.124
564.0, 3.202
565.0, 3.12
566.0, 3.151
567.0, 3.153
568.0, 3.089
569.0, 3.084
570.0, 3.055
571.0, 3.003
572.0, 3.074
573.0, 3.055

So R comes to 0.09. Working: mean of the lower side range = 3.25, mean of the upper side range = 3.09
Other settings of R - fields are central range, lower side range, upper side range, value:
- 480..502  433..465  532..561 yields 0.10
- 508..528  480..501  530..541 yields -0.09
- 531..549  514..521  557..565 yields 0.06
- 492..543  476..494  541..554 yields -0.06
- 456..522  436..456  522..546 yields 0.02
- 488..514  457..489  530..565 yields -0.01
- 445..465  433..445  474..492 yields -0.07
